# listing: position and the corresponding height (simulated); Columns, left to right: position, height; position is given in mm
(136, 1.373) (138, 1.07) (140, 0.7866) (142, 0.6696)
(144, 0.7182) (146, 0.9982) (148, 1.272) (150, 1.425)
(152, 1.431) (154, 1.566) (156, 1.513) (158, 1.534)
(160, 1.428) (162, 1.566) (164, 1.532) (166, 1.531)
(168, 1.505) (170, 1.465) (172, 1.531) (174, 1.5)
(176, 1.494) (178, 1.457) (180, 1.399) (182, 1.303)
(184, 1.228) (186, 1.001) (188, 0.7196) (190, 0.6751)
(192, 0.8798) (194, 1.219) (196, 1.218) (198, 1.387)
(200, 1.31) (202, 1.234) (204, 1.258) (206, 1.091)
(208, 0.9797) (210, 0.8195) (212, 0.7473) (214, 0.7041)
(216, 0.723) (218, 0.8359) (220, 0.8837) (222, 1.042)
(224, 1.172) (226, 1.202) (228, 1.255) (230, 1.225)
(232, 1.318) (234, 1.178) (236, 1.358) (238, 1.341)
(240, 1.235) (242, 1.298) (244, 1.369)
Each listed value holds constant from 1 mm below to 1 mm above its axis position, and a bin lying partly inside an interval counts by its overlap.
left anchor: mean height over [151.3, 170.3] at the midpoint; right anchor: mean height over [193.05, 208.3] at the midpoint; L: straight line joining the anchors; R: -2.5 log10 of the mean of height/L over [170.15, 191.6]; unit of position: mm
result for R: 0.12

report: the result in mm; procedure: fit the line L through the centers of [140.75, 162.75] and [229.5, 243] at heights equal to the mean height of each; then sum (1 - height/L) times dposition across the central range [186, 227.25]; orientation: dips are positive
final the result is 8.8 mm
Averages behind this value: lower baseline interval 1.27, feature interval 1.01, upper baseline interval 1.28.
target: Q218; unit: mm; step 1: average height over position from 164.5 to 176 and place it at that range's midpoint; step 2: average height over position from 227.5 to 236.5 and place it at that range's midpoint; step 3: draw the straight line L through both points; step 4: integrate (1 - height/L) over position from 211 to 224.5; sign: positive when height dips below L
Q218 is 4.66 mm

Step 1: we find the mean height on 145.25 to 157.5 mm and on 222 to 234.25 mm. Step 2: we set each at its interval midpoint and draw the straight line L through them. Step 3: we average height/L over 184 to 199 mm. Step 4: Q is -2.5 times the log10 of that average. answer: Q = 0.25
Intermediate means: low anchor 1.38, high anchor 1.21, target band 1.03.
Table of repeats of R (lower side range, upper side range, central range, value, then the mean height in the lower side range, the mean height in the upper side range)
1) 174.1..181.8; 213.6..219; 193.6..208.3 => -0.18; 1.44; 0.76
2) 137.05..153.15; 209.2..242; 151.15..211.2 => -0.21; 1.05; 1.07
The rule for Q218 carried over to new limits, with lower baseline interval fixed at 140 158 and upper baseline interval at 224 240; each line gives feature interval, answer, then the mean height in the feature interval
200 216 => 3.34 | 0.981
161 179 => -4.42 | 1.51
